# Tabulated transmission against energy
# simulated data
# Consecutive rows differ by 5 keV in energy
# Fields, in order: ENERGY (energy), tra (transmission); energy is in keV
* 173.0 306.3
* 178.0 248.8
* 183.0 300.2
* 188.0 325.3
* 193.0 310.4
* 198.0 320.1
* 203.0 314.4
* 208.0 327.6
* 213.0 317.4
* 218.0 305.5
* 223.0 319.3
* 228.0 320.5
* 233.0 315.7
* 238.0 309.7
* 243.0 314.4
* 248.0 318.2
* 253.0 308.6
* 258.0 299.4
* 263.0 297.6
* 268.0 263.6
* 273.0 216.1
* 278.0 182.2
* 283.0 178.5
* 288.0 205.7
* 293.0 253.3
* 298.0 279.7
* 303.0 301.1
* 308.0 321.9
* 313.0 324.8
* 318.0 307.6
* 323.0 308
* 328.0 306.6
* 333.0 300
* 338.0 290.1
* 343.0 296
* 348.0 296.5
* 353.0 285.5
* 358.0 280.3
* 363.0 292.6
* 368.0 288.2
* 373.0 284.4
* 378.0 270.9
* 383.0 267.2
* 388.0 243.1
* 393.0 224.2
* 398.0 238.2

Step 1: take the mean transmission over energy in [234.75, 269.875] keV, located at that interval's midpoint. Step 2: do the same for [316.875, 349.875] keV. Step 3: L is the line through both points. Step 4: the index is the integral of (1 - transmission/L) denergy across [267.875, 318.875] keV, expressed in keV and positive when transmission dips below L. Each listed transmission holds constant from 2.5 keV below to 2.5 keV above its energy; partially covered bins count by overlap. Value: 7.7 keV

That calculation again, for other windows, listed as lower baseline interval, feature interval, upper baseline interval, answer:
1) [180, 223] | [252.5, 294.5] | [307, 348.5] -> 9.2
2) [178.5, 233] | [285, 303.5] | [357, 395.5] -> 2.3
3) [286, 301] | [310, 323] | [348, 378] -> -2.7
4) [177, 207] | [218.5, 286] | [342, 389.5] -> 4.1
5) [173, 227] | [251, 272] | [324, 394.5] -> 0.9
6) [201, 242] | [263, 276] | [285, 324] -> 2.2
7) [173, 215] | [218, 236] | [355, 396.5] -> -0.9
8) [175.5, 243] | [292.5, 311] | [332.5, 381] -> 0.1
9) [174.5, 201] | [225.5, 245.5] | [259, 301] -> -3.5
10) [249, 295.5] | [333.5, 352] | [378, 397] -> -3.5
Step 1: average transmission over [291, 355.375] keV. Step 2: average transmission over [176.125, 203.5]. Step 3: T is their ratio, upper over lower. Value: 0.98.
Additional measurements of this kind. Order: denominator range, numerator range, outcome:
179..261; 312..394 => 0.92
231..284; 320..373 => 1.07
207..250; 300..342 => 0.97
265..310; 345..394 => 1.13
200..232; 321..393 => 0.89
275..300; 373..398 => 1.16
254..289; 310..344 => 1.28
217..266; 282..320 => 0.88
